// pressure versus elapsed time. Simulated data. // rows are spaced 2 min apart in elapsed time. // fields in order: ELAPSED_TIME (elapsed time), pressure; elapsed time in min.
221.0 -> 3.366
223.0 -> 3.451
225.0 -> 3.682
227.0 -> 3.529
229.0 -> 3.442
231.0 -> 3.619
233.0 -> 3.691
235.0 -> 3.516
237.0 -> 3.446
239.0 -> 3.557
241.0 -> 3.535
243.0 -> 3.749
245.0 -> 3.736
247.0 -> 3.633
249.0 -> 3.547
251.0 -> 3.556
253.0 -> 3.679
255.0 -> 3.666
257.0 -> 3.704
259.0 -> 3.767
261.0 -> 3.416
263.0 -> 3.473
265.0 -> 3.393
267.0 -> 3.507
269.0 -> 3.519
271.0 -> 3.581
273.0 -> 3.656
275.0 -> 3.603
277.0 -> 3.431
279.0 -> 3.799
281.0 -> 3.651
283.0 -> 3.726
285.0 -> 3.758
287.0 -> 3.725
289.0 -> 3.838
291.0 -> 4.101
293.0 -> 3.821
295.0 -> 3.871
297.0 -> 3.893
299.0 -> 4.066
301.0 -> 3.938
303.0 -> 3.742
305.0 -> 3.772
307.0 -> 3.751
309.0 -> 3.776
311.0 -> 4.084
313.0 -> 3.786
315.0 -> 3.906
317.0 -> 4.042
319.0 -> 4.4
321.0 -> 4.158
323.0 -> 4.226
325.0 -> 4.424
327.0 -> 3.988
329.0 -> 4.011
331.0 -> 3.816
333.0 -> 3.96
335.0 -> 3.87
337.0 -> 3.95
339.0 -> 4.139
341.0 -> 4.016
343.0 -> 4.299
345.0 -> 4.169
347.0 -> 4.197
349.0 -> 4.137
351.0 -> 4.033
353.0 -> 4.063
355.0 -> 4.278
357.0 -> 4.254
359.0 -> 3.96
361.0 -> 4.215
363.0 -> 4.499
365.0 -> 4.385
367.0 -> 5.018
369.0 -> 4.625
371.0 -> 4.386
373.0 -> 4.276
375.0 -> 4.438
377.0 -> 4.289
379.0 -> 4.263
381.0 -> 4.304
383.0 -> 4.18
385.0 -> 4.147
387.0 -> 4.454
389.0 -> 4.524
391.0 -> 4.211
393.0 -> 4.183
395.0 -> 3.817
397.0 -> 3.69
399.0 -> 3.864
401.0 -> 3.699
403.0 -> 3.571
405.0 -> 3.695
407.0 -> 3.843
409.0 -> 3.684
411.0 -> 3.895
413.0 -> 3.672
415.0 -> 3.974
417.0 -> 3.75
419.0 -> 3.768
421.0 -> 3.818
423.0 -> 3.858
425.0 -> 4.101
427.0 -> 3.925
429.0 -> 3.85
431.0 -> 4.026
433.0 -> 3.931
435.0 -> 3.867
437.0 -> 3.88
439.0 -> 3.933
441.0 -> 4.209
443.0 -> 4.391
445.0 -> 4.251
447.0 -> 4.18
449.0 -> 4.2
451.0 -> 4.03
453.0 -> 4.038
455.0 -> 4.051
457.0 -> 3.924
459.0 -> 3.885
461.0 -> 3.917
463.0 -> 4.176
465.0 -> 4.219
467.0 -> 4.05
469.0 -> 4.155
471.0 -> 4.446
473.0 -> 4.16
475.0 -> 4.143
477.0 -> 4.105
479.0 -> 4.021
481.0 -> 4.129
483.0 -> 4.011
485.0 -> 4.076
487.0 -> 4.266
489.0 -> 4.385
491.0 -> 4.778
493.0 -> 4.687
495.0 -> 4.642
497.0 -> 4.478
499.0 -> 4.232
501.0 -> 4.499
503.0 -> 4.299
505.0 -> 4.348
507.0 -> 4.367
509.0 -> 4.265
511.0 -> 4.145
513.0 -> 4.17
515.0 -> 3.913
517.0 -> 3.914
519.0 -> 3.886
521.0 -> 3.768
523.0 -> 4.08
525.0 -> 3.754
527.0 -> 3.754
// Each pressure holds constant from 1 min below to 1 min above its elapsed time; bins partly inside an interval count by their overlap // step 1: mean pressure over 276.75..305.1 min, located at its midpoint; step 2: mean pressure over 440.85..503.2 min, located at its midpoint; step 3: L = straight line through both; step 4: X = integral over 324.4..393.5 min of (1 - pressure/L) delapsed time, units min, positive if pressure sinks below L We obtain -4.46 min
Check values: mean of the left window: 3.82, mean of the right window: 4.22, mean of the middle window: 4.23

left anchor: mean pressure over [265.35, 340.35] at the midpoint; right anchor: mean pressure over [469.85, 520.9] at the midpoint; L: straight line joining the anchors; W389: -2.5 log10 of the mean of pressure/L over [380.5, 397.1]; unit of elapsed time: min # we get -0.04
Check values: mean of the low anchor 3.87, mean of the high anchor 4.25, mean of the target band 4.19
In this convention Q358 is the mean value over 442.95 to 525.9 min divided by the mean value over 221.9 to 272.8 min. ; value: 1.17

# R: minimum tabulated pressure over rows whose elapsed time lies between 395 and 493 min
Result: 3.571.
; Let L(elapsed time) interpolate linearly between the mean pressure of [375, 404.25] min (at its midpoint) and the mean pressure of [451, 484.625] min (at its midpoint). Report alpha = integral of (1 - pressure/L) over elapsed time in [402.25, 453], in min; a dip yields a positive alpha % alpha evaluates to 1.92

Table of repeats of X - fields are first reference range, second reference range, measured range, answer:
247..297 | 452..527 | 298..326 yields -1.9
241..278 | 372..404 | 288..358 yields -3.1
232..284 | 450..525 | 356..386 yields -3.6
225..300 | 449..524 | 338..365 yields -2.2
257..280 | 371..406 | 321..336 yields -0.8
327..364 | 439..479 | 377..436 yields 2.3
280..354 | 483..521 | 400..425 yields 2.1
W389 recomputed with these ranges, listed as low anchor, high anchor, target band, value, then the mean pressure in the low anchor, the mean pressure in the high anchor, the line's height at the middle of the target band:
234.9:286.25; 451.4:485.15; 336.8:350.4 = -0.093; 3.6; 4.09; 3.8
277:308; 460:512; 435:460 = 0.028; 3.82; 4.27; 4.18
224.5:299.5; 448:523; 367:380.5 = -0.132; 3.65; 4.18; 3.92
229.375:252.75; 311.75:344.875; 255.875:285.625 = 0.047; 3.6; 4.06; 3.76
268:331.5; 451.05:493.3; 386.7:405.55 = 0.020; 3.87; 4.16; 4.03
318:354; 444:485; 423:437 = 0.045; 4.1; 4.1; 4.1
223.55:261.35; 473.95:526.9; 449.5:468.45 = 0.017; 3.61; 4.2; 4.1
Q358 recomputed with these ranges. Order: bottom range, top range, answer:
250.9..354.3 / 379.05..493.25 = 1.05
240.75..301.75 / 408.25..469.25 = 1.08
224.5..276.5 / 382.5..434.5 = 1.10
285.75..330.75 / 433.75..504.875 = 1.06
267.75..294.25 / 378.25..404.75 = 1.09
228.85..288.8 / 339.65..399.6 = 1.18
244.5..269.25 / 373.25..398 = 1.18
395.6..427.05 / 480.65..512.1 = 1.15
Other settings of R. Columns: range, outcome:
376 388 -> 4.147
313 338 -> 3.786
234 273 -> 3.393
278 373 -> 3.651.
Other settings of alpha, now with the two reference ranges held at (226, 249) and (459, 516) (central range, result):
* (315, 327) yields -1.2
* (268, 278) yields 0.3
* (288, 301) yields -0.7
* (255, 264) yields 0.1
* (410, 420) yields 0.6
